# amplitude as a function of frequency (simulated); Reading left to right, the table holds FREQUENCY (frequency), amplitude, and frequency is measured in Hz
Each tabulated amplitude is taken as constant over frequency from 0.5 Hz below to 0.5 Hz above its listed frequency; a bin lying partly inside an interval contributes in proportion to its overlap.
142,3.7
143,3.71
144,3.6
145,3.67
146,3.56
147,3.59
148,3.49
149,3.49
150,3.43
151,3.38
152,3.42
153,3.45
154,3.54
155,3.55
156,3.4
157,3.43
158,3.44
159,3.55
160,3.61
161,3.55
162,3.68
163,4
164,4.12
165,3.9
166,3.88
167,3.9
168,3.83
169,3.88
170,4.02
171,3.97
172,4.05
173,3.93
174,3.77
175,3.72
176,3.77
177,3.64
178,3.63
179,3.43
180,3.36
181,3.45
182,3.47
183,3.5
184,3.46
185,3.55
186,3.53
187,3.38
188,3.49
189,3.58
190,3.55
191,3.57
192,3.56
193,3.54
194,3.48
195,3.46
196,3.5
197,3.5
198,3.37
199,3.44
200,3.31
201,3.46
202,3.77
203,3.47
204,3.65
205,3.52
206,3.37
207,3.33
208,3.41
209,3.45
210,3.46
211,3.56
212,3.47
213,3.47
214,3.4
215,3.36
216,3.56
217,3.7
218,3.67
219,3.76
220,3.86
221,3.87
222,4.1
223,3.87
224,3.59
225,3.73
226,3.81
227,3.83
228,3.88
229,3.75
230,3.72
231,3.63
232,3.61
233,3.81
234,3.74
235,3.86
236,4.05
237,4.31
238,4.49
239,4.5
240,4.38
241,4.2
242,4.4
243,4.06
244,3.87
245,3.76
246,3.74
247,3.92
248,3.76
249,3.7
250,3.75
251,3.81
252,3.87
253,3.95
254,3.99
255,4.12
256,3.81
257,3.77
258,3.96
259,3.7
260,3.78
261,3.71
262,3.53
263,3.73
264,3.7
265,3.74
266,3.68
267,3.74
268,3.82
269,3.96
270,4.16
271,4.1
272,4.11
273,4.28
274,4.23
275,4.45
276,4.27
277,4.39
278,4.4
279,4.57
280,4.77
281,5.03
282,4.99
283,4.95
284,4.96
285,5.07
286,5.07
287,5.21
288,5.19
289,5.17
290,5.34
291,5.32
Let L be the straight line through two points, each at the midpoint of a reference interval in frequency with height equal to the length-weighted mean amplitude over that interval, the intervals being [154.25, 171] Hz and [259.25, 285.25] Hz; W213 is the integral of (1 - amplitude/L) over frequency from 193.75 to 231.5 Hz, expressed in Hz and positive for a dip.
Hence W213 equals 3.5 Hz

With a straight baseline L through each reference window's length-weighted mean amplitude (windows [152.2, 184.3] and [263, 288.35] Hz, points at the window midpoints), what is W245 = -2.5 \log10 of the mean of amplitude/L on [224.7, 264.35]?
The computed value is 0.08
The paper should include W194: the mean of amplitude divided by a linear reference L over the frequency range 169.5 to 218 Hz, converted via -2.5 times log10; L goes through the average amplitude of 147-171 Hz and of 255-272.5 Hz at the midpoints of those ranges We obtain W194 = 0.05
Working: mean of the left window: 3.65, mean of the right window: 3.83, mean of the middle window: 3.55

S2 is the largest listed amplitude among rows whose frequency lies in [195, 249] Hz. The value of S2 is 4.5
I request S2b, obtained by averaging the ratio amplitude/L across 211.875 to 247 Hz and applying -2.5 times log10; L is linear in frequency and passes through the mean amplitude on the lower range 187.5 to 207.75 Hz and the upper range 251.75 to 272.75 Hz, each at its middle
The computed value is -0.05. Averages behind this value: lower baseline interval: 3.49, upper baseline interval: 3.86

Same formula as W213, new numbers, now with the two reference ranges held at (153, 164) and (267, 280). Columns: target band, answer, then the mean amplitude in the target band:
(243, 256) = 0.76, 3.86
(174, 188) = 0.68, 3.54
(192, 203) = 0.94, 3.49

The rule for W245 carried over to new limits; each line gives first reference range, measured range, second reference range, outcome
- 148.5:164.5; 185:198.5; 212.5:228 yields 0.04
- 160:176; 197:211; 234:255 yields 0.14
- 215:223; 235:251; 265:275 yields -0.04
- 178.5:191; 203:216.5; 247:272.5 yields 0.04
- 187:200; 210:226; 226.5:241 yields 0.04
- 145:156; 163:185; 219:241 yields -0.04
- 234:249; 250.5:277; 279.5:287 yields 0.16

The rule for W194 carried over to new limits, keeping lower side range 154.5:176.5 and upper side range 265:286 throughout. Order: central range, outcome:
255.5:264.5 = 0.15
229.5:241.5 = 0.04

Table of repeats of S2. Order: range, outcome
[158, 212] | 4.12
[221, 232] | 4.1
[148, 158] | 3.55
